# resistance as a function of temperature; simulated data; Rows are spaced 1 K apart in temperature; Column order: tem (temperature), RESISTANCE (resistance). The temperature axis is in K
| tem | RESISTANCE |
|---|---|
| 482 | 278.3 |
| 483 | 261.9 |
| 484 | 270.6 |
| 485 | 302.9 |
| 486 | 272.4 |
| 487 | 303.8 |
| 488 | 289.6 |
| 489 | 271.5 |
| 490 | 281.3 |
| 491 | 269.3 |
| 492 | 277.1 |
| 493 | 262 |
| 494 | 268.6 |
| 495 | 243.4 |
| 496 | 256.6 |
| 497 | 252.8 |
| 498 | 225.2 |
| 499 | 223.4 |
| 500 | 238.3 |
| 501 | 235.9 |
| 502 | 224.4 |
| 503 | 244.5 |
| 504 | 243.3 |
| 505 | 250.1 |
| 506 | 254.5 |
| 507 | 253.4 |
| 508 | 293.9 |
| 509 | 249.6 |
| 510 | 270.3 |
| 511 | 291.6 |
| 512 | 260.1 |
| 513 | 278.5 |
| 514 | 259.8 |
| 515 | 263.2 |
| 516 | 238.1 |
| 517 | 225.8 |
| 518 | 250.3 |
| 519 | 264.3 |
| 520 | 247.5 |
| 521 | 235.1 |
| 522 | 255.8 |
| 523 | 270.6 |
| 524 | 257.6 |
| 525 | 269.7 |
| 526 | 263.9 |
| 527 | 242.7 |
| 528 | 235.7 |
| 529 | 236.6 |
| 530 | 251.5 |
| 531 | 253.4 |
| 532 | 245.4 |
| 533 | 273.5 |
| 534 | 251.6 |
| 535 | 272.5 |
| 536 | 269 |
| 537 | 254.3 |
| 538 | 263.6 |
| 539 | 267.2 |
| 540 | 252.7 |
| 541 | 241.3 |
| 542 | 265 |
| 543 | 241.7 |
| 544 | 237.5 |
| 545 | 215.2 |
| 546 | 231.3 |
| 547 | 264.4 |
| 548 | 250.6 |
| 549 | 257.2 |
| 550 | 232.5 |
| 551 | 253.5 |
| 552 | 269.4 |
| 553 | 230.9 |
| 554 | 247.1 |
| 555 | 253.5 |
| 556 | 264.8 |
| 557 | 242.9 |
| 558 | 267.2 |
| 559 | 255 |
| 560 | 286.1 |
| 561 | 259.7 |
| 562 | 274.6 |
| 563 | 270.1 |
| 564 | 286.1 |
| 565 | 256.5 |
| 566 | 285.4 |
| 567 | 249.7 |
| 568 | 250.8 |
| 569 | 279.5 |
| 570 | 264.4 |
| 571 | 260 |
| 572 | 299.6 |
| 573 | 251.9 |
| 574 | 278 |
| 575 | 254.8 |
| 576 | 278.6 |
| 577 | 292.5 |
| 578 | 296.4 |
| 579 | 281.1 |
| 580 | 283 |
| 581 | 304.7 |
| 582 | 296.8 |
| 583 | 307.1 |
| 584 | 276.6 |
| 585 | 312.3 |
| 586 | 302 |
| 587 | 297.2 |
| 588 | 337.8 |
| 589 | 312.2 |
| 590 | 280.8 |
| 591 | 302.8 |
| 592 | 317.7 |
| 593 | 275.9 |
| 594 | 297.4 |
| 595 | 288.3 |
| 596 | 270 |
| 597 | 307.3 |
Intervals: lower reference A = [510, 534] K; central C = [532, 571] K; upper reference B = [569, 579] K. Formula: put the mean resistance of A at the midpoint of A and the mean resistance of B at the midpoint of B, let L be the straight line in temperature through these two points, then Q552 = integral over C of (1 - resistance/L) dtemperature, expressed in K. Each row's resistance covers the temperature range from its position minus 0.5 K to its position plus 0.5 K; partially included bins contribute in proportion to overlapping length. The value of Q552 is 1.4 K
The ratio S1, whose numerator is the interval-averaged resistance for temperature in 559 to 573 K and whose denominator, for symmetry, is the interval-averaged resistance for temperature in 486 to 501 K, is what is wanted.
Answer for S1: 1.03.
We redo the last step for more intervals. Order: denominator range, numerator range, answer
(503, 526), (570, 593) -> 1.13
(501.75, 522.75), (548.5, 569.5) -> 1.02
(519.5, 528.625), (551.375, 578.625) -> 1.06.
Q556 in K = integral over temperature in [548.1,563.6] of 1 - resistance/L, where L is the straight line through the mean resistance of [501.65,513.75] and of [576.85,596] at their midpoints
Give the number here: 1.4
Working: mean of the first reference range 260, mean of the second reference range 297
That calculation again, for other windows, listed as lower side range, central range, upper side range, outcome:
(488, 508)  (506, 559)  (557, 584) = 1.8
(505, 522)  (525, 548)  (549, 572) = 0.7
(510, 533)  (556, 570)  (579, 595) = 0.8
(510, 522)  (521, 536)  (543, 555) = -0.2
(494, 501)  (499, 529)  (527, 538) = -0.7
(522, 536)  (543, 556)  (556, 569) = 0.8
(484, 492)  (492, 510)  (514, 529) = 1.4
